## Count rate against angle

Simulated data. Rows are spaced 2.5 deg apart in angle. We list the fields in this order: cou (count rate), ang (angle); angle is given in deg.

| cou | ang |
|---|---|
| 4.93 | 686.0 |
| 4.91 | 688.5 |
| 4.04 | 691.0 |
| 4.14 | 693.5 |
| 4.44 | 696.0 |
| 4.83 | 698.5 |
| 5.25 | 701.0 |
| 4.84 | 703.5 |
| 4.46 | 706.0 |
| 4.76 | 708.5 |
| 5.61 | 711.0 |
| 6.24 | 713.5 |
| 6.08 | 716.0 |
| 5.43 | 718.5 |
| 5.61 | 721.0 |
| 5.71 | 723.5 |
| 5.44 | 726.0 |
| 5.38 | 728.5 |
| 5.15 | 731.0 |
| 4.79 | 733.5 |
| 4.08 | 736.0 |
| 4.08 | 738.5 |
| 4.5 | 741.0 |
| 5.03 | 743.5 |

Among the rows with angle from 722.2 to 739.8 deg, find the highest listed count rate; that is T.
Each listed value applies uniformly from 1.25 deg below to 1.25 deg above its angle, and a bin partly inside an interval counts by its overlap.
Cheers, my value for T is 5.71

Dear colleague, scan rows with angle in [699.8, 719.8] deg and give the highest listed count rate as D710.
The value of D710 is 6.24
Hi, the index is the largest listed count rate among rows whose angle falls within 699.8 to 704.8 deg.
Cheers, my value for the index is 5.25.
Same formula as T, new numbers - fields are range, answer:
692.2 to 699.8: 4.83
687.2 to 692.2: 4.91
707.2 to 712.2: 5.61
